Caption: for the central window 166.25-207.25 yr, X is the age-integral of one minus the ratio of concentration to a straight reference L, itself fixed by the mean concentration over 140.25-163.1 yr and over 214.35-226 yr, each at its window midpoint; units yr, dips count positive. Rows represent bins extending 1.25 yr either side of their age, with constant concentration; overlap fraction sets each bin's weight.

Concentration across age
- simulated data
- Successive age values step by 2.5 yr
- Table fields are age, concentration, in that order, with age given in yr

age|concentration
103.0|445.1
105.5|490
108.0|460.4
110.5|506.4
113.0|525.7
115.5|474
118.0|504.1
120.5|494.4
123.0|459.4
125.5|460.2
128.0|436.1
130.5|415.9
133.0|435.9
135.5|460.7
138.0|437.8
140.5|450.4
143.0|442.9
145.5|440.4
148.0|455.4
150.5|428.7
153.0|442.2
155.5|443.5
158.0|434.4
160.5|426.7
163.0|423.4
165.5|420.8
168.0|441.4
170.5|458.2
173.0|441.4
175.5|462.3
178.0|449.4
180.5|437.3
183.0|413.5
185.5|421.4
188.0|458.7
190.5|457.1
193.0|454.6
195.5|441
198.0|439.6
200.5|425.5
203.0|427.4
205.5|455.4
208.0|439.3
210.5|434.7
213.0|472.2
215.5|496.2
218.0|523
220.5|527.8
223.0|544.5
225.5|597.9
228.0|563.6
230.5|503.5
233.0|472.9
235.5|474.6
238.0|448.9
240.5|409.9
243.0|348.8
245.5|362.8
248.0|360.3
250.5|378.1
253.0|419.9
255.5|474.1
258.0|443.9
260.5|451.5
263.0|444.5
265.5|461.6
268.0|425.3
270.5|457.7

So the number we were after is 3.77 yr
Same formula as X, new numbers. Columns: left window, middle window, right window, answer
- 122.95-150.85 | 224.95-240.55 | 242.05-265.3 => -3.0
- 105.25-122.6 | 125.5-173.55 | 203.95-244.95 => 4.8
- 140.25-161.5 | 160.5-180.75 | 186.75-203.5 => 0.0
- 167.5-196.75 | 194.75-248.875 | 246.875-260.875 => -4.0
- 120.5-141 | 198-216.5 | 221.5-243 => 1.3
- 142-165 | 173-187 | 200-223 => 0.5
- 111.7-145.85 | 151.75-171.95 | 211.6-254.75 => 1.1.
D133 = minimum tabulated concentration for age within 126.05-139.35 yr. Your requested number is 415.9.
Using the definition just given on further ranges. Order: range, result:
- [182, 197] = 413.5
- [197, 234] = 425.5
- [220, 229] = 527.8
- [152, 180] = 420.8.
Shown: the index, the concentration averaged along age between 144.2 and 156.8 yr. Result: 442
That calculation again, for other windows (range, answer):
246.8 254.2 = 386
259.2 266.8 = 452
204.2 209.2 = 447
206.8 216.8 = 461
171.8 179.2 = 451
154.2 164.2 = 432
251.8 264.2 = 447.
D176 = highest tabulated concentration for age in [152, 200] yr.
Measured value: 462.3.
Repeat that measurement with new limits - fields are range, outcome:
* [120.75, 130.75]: 460.2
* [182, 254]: 597.9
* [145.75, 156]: 455.4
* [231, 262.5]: 474.6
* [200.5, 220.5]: 527.8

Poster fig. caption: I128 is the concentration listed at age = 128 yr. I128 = 436.1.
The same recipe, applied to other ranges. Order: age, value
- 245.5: 362.8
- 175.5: 462.3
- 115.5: 474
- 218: 523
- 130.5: 415.9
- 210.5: 434.7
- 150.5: 428.7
